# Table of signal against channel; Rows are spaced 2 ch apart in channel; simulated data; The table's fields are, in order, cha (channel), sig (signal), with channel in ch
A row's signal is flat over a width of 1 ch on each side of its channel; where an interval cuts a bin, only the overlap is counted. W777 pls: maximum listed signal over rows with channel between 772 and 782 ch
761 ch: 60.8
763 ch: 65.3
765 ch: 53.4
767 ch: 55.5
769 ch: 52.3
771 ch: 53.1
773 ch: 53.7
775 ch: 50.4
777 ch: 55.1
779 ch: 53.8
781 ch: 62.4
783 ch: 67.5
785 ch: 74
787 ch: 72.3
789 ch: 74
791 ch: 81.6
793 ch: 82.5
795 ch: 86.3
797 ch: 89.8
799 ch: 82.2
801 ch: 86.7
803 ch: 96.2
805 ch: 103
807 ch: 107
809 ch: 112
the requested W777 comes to 62.4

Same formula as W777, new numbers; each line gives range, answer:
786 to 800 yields 89.8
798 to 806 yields 103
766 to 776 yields 55.5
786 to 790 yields 74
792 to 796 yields 86.3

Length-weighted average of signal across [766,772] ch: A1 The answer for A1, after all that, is 53.6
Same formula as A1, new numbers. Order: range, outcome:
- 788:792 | 77.8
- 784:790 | 73.4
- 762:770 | 56.6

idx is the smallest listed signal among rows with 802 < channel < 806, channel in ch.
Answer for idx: 96.2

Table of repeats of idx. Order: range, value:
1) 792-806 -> 82.2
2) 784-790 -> 72.3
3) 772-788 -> 50.4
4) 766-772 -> 52.3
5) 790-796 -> 81.6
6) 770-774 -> 53.1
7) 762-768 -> 53.4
